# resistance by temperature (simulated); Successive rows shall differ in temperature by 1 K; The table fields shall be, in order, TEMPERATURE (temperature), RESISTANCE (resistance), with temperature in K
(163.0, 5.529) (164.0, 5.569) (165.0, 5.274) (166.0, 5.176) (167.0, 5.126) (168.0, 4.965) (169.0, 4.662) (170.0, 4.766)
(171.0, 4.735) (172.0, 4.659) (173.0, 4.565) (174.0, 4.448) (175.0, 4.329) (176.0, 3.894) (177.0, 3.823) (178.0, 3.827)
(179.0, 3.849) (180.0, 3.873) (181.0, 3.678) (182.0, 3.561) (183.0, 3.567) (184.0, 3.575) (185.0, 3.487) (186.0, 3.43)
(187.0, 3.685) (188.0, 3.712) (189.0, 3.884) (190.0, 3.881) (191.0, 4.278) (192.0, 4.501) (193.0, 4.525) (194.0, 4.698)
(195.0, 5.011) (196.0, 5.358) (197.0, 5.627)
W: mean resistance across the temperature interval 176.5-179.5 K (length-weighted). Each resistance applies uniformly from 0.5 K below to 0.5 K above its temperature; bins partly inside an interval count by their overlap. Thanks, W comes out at 3.83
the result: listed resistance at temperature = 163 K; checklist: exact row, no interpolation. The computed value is 5.529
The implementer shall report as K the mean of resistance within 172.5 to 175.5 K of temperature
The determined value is 4.45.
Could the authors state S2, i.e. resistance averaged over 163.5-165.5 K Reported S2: 5.42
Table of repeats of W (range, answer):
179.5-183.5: 3.67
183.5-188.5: 3.58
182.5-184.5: 3.57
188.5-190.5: 3.88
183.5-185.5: 3.53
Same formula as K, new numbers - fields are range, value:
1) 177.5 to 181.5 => 3.81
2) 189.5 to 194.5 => 4.38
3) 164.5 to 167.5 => 5.19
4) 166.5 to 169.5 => 4.92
